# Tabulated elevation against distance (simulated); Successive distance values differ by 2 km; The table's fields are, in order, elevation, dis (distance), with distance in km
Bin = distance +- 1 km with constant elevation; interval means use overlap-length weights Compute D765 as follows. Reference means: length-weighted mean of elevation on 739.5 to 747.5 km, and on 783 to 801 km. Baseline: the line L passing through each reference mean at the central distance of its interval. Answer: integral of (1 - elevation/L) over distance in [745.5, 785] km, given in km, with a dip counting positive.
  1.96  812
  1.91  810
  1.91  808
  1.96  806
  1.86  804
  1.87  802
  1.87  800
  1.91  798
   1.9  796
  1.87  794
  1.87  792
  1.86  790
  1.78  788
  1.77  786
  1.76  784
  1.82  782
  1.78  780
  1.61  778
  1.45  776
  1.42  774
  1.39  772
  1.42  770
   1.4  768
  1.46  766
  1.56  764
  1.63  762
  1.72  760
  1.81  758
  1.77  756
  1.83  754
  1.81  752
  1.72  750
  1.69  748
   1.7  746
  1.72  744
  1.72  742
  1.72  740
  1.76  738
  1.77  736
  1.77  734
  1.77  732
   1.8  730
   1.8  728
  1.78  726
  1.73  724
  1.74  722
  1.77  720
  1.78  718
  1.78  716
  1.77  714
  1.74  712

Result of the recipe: 2.98 km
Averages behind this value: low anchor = 1.71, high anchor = 1.84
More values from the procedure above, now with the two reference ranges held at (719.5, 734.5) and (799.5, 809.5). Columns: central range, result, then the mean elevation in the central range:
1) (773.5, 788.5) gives 1.4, 1.68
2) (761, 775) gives 2.8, 1.47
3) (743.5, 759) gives 0.4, 1.76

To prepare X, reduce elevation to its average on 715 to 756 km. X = 1.76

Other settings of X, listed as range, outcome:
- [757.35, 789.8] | 1.62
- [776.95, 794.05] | 1.79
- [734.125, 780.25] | 1.65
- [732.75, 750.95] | 1.73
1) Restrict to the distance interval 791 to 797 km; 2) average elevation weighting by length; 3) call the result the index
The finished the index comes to 1.88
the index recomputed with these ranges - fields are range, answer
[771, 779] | 1.47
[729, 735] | 1.78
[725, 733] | 1.79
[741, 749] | 1.71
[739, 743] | 1.72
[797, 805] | 1.88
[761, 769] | 1.51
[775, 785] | 1.68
